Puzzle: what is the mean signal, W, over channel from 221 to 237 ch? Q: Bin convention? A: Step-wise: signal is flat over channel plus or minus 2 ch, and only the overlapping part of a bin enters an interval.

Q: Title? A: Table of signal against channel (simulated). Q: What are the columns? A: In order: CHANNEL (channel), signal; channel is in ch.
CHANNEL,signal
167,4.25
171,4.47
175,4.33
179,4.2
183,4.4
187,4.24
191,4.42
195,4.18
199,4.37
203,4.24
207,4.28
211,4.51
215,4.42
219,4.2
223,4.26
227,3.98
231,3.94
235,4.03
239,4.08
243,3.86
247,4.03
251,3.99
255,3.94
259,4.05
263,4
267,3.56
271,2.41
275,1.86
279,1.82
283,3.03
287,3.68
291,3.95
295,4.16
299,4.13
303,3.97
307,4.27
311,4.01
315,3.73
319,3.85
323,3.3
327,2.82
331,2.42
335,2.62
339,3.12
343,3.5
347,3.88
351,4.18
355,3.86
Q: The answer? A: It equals 4.05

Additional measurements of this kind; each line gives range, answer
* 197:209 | 4.3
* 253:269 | 3.89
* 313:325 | 3.63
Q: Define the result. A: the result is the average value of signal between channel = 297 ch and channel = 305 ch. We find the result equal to 4.05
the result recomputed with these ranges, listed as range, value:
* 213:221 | 4.31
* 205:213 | 4.39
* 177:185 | 4.3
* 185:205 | 4.29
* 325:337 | 2.62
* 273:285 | 2.24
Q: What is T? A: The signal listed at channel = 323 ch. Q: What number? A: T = 3.3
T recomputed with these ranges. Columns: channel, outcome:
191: 4.42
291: 3.95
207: 4.28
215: 4.42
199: 4.37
